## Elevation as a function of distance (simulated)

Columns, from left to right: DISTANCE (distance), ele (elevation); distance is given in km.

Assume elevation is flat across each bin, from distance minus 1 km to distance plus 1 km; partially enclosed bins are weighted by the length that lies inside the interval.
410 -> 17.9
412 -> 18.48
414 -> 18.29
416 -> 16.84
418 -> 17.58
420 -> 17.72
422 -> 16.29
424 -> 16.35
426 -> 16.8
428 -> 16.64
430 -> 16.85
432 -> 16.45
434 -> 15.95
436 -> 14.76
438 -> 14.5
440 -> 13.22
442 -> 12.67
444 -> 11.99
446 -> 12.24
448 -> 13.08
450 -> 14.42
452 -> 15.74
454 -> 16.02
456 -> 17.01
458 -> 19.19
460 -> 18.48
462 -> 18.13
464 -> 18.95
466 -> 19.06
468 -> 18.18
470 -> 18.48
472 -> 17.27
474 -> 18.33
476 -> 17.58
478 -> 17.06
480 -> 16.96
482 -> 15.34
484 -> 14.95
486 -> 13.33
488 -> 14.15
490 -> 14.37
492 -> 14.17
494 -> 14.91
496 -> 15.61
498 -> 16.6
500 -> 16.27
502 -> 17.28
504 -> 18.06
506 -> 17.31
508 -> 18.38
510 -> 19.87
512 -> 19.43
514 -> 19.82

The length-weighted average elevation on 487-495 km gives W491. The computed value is 14.4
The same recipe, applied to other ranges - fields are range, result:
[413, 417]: 17.6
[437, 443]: 13.5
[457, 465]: 18.7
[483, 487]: 14.1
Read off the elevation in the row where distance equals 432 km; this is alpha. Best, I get 16.45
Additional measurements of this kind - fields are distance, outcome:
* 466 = 19.06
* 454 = 16.02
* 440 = 13.22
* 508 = 18.38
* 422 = 16.29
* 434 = 15.95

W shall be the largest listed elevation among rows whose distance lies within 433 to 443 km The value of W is 15.95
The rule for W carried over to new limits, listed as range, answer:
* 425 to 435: 16.85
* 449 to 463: 19.19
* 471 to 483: 18.33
